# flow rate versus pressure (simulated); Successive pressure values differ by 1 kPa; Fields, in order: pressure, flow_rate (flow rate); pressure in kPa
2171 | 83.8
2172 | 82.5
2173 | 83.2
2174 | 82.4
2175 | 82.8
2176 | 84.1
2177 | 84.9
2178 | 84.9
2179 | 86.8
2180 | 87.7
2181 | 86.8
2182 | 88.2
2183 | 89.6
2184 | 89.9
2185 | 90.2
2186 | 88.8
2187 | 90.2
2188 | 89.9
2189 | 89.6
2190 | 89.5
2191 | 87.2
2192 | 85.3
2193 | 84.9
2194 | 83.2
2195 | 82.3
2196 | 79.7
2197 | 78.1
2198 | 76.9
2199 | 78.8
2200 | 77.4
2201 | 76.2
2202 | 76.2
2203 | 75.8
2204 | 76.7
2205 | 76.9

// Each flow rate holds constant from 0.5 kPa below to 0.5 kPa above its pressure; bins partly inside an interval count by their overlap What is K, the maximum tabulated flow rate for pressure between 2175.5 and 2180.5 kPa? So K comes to 87.7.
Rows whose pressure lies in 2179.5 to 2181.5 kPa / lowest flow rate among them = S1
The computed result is 86.8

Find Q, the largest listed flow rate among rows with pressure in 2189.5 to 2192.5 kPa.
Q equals 89.5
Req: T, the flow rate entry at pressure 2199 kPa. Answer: 78.8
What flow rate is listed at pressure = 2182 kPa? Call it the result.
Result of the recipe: 88.2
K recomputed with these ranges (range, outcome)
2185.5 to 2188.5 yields 90.2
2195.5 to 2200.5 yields 79.7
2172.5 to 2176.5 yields 84.1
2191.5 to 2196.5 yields 85.3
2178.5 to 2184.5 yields 89.9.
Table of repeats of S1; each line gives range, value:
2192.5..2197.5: 78.1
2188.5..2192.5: 85.3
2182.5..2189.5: 88.8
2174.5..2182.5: 82.8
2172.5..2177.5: 82.4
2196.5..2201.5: 76.2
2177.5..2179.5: 84.9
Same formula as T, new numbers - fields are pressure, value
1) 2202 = 76.2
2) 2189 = 89.6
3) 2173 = 83.2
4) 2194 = 83.2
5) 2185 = 90.2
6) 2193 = 84.9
